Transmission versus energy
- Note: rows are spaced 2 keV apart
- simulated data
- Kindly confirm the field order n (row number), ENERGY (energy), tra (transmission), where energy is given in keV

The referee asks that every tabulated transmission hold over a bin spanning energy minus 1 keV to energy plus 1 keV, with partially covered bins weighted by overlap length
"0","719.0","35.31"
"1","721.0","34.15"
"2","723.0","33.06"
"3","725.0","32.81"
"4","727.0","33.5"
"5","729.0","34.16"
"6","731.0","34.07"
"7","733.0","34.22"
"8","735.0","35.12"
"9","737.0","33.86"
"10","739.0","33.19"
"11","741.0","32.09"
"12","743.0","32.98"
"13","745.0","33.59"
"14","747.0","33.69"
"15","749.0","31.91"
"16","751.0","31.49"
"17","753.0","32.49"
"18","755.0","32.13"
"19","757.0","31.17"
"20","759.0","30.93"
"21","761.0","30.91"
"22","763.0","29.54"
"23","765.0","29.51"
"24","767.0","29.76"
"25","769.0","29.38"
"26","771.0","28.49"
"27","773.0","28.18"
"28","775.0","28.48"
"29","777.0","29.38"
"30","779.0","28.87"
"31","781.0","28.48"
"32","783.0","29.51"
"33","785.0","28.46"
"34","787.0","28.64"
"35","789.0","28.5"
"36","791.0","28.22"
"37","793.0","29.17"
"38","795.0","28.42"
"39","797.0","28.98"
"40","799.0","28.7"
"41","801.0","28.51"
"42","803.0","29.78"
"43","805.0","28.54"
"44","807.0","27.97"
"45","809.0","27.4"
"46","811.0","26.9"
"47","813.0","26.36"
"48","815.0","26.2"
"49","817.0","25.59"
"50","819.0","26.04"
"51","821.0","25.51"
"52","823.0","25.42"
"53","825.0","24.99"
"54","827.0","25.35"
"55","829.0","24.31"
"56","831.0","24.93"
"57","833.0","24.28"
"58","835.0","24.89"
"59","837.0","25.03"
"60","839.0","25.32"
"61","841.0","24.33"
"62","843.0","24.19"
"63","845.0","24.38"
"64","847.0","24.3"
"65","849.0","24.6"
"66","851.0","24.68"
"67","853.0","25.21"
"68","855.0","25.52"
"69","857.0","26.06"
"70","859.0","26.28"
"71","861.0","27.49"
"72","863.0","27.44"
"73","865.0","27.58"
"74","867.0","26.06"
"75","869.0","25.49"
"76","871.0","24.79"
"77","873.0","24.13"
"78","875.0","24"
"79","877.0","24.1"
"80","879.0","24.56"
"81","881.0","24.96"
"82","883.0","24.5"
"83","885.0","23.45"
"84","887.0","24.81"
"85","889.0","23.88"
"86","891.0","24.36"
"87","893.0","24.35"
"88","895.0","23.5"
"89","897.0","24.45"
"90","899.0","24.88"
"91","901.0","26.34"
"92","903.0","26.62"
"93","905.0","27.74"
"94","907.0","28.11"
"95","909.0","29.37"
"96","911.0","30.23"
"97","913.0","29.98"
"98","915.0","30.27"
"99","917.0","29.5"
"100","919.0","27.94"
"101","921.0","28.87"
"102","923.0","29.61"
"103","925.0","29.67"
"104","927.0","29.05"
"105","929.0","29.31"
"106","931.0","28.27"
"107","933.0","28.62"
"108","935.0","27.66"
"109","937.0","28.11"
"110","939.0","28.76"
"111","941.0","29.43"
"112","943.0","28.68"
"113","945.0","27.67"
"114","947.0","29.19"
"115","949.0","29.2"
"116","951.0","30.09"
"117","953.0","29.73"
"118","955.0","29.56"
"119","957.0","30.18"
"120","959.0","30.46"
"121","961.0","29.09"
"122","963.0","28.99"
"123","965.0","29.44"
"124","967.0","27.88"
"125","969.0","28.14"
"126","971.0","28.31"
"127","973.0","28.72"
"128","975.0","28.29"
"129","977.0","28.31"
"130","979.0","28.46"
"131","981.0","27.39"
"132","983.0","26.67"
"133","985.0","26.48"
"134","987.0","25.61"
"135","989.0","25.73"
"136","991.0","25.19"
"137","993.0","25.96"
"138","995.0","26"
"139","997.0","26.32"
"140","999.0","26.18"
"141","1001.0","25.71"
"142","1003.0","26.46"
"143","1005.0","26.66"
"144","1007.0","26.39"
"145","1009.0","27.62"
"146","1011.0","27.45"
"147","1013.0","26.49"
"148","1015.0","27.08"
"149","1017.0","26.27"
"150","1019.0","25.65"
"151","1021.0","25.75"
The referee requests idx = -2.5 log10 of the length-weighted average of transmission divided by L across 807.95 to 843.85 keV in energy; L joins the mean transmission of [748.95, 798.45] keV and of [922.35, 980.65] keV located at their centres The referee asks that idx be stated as 0.16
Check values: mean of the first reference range 29.6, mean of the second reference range 28.9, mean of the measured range 25.4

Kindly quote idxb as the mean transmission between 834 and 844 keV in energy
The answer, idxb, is 24.8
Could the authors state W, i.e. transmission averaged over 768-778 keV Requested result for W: 28.8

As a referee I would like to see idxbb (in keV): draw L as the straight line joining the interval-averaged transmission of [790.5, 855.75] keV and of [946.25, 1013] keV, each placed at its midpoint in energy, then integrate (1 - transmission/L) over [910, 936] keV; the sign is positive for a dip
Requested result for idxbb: -1.90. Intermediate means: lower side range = 26.2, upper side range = 27.7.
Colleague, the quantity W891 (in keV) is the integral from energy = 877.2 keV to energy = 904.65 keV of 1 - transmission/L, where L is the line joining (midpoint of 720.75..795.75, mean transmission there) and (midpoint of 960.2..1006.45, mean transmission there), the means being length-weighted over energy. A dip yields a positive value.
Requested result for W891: 3.9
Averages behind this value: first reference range 31.1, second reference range 27.2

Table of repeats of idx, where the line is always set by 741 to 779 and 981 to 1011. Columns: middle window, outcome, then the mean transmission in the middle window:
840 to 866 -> 0.14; 25.5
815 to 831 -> 0.17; 25.3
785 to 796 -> 0.06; 28.6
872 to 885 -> 0.17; 24.3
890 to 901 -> 0.15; 24.5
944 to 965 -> -0.09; 29.4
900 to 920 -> -0.03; 28.6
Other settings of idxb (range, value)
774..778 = 28.9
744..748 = 33.6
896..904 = 25.6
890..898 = 24.2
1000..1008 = 26.3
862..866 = 27.5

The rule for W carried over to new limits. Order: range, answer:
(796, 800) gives 28.8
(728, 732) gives 34.1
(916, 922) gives 28.8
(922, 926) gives 29.6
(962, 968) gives 28.8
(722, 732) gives 33.5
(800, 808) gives 28.7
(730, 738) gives 34.3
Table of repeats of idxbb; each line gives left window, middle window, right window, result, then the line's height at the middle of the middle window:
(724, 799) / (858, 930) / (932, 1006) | 5.9 keV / 29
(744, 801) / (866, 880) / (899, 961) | 2.2 keV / 29.2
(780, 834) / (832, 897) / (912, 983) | 6.9 keV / 27.9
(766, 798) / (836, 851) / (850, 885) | 1.0 keV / 26.4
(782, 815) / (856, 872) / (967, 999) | 0.8 keV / 27.9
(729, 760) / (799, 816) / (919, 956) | 2.1 keV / 31.6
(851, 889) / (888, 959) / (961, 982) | -3.1 keV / 26.9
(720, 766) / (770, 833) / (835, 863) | 2.3 keV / 28.6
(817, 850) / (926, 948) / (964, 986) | -1.2 keV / 27.2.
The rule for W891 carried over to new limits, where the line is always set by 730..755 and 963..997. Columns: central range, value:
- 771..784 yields 1.4 keV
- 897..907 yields 1.0 keV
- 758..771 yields 1.1 keV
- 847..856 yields 1.6 keV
